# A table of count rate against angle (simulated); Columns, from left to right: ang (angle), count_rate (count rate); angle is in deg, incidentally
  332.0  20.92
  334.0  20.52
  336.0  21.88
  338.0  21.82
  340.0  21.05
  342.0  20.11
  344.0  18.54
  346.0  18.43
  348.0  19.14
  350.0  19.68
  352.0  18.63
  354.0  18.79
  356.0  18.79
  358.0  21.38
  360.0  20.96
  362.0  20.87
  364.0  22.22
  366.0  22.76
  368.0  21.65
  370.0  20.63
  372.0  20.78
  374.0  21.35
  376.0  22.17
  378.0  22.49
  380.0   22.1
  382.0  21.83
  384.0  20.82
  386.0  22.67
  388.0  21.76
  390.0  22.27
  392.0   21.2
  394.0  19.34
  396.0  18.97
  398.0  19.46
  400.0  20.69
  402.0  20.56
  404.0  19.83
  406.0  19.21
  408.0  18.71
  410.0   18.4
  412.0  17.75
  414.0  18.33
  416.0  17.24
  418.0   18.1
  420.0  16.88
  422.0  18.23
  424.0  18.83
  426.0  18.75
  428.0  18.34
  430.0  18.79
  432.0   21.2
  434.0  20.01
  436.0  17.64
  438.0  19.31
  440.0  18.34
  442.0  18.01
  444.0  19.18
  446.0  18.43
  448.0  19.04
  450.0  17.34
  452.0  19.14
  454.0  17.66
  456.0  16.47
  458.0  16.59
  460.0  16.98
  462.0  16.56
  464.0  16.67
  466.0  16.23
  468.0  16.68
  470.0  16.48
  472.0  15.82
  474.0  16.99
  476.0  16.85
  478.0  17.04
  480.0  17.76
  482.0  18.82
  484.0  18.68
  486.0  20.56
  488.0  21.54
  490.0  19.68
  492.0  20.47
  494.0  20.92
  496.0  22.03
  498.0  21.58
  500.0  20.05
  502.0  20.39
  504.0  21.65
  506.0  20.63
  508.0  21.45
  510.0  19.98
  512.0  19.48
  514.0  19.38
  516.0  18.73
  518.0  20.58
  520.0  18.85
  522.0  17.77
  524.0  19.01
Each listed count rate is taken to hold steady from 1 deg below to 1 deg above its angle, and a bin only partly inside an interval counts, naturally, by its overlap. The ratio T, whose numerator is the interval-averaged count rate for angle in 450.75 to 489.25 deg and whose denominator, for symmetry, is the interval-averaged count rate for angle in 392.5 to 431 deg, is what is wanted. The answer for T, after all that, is 0.9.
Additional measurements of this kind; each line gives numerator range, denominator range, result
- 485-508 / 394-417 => 1.10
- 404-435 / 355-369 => 0.88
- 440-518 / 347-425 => 0.93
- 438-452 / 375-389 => 0.84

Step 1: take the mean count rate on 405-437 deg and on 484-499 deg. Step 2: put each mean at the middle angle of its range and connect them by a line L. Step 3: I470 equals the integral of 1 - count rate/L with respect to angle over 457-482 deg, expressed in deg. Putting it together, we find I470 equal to 4.1 deg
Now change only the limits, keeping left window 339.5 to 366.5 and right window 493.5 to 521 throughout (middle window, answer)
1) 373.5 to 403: -1.56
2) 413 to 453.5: 3.36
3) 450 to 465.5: 2.40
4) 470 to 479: 1.62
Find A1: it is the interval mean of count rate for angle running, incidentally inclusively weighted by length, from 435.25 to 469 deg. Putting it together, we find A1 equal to 17.7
